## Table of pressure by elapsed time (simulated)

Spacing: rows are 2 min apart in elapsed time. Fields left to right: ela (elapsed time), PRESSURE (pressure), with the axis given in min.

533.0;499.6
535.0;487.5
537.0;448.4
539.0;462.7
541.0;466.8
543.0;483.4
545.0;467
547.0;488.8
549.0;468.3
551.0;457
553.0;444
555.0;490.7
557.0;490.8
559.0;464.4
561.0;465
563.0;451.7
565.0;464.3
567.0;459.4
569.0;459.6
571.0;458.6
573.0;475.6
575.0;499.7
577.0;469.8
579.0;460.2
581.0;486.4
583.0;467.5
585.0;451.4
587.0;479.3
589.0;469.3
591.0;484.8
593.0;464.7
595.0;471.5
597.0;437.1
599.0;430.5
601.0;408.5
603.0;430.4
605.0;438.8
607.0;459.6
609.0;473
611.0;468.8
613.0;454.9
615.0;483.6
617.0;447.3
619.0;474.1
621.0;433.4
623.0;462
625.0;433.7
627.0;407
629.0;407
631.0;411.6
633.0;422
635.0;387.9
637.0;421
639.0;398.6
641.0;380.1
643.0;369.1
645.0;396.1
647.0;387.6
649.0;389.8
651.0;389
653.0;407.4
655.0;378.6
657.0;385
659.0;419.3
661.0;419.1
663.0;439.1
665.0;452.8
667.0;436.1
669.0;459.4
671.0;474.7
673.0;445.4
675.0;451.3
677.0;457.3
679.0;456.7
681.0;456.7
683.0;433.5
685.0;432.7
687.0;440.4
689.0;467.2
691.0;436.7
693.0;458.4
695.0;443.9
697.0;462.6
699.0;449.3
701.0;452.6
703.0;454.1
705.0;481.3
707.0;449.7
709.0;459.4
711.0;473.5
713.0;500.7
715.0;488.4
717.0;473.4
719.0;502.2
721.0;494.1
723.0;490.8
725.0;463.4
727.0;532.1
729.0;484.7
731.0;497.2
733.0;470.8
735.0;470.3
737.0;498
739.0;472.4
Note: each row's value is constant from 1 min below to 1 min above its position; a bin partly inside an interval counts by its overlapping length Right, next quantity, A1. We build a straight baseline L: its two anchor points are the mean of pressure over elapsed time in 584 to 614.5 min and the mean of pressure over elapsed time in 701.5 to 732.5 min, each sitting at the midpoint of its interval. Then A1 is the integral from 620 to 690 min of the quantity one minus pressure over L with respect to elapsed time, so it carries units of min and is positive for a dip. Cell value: 6.74 min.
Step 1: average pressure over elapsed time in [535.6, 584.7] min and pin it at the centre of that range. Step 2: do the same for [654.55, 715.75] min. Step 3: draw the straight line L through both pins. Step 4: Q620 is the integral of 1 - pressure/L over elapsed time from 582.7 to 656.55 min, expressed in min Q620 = 4.6 min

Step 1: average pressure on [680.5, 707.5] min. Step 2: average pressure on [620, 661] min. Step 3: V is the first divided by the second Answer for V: 1.12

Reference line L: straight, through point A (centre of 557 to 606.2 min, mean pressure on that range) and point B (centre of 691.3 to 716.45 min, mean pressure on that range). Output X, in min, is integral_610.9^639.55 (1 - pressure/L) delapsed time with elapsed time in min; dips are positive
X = 1.76 min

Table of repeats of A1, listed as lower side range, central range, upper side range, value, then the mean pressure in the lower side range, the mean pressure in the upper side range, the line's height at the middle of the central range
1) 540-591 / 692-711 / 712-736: 1.1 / 470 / 489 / 486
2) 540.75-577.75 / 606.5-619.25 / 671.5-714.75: 0.0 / 470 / 456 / 464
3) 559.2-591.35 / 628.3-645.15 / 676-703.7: 2.2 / 468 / 450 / 459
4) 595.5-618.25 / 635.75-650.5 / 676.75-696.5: 1.9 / 449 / 448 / 449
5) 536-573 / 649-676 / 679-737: 2.4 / 466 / 469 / 468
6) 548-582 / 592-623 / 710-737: 1.4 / 469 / 488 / 474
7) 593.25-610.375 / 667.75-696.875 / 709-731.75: 1.5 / 445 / 489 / 475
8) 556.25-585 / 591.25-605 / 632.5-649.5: -0.1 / 469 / 394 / 440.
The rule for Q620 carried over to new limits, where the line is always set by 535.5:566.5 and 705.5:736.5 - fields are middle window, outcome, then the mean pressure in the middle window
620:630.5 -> 1.0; 428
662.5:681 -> 1.0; 453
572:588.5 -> -0.1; 474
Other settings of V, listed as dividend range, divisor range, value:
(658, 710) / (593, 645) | 1.04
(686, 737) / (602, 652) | 1.11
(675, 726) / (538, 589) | 0.99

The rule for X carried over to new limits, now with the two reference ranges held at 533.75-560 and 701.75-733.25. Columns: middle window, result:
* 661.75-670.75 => 0.57 min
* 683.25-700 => 1.13 min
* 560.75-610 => 1.35 min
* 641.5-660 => 3.36 min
